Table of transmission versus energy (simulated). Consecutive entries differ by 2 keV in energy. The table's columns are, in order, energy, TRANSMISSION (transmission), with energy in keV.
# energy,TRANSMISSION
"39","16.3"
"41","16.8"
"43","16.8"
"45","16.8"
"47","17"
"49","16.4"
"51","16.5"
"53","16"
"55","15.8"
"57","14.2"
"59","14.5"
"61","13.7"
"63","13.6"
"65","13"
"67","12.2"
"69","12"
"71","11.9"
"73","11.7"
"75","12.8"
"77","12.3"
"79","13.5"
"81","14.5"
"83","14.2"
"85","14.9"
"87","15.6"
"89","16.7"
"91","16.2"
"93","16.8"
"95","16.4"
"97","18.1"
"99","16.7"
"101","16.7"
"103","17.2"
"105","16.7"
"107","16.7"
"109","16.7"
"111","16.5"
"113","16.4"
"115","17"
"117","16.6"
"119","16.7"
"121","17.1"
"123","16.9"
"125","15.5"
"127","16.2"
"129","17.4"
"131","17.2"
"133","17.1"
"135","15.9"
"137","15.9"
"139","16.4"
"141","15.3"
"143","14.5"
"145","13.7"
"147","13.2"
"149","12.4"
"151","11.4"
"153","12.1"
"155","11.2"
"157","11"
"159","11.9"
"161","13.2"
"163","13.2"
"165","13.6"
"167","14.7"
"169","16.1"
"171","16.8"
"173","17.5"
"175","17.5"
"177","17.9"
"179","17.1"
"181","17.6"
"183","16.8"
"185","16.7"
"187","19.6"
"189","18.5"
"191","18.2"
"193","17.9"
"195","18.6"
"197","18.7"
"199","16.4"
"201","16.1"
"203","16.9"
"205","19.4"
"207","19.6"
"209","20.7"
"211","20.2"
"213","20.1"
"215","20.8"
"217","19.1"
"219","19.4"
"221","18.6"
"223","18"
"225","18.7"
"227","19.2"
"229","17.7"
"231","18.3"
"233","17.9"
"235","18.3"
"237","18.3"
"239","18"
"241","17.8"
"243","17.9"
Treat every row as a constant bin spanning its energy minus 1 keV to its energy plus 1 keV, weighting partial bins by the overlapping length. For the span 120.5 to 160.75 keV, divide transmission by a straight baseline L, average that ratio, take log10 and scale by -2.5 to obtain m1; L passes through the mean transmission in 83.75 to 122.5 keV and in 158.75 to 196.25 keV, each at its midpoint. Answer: 0.14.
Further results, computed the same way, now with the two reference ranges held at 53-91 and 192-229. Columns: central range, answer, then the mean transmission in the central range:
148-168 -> 0.33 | 12.5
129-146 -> 0.02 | 15.8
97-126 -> -0.10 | 16.7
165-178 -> 0.06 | 16.5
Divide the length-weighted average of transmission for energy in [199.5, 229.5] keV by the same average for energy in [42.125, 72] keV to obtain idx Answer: 1.29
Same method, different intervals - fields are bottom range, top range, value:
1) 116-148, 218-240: 1.15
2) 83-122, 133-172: 0.84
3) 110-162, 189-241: 1.24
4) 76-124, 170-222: 1.14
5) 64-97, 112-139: 1.17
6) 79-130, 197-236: 1.14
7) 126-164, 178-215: 1.30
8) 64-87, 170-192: 1.35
